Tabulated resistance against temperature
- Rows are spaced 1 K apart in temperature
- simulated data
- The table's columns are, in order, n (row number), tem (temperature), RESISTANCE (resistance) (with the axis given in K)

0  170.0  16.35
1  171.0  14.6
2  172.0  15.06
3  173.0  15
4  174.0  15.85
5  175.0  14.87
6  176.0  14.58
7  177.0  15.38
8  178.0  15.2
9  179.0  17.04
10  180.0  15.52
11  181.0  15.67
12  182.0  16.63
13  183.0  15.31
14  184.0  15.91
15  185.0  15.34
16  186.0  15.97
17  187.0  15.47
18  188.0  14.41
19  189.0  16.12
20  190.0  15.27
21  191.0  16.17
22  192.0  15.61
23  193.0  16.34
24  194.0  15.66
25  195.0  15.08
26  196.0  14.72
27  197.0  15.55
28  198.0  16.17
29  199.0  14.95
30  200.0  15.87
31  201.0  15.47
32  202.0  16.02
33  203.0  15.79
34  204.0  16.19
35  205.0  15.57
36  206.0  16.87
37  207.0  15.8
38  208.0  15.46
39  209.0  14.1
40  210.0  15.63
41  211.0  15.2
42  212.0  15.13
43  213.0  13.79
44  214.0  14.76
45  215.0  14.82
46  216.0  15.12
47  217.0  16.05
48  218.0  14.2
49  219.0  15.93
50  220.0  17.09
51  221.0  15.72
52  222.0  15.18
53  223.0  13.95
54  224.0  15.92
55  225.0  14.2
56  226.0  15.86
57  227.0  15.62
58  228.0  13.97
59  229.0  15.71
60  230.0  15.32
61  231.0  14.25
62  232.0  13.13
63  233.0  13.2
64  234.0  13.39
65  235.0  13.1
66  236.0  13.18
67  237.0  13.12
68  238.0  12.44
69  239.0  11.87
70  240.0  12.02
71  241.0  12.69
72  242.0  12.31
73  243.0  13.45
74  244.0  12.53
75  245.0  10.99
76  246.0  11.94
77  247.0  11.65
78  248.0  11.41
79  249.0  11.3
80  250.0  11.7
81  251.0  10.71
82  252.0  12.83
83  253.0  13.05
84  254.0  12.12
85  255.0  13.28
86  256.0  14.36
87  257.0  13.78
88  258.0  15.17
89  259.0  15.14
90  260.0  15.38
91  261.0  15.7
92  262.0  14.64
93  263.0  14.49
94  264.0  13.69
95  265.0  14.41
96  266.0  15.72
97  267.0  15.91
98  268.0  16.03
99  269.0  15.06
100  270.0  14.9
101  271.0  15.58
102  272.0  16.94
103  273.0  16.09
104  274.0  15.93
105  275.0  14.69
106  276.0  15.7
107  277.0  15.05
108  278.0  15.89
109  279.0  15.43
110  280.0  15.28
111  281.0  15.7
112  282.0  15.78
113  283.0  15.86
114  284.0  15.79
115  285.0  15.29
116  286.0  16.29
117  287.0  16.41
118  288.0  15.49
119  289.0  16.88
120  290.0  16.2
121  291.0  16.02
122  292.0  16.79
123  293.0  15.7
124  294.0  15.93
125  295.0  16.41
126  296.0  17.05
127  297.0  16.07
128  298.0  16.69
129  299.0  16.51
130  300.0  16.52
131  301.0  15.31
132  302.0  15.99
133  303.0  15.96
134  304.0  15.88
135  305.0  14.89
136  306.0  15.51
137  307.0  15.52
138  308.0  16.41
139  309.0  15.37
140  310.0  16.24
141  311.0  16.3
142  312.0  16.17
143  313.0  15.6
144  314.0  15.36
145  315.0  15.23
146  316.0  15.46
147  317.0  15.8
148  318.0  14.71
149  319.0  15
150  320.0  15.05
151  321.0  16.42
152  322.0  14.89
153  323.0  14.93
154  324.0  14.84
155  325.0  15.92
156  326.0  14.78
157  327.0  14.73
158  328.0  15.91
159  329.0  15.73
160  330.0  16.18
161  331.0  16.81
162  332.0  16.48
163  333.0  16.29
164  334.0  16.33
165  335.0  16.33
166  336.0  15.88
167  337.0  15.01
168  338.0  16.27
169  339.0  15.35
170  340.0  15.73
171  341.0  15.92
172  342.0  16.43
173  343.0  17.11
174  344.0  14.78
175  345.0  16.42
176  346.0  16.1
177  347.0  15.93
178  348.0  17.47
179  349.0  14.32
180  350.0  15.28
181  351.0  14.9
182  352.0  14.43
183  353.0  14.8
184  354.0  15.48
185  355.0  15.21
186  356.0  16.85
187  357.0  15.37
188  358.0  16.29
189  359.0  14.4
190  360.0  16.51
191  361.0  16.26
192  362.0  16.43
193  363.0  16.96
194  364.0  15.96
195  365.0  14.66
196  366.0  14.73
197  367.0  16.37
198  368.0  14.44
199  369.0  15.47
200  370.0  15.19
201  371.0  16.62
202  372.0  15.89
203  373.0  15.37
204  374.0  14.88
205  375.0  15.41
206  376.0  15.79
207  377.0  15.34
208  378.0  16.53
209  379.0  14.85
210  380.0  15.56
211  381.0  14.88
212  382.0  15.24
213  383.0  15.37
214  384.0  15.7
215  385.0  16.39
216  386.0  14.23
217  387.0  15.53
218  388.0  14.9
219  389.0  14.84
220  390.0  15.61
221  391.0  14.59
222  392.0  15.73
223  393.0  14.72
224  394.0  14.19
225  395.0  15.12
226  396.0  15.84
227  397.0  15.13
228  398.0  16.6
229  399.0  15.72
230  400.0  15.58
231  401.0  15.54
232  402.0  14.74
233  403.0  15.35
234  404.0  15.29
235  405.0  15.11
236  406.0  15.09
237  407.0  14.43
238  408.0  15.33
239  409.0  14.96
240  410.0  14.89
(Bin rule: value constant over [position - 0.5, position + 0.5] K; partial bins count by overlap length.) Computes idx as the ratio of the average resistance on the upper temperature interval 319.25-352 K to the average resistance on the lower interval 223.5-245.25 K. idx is 1.16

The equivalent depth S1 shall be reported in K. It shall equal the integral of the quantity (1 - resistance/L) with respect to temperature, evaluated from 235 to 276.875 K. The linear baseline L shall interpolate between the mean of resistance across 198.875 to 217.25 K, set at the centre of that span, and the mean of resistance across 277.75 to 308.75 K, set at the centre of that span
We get 5.3 K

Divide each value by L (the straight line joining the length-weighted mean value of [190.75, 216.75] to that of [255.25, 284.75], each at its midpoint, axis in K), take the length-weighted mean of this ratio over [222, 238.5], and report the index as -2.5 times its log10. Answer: 0.09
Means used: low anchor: 15.5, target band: 14.2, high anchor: 15.3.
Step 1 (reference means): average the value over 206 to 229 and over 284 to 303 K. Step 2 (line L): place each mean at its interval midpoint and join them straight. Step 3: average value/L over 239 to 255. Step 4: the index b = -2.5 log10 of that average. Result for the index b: 0.277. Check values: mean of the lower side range 15.2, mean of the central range 12.1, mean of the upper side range 16.2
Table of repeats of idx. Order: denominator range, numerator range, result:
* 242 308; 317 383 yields 1.05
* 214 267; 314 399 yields 1.12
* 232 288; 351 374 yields 1.10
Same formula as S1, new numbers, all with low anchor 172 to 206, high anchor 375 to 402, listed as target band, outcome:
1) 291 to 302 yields -0.6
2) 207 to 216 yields 0.4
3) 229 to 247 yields 3.0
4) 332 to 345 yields -0.5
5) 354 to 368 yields -0.4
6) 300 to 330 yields -0.2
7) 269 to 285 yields -0.1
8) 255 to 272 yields 0.6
